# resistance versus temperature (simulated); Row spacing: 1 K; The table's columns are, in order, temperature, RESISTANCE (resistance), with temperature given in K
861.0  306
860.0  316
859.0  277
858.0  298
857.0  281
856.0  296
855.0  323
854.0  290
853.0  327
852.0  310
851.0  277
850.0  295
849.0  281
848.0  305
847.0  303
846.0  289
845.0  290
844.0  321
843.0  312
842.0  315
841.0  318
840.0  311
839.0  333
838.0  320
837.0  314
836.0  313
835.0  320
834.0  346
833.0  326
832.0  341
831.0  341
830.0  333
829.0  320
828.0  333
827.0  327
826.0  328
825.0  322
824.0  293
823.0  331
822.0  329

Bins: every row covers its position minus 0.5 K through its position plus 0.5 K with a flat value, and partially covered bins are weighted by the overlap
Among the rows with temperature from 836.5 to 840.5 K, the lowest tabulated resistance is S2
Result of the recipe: 311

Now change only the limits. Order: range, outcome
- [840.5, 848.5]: 289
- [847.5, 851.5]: 277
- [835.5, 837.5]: 313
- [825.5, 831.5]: 320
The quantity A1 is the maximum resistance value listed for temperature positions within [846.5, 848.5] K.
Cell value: 305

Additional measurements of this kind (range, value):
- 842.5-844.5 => 321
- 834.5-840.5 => 333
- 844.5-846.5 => 290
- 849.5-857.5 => 327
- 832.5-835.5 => 346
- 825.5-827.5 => 328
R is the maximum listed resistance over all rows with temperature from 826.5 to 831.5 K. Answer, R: 341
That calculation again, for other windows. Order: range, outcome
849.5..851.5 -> 295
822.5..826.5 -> 331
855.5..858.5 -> 298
